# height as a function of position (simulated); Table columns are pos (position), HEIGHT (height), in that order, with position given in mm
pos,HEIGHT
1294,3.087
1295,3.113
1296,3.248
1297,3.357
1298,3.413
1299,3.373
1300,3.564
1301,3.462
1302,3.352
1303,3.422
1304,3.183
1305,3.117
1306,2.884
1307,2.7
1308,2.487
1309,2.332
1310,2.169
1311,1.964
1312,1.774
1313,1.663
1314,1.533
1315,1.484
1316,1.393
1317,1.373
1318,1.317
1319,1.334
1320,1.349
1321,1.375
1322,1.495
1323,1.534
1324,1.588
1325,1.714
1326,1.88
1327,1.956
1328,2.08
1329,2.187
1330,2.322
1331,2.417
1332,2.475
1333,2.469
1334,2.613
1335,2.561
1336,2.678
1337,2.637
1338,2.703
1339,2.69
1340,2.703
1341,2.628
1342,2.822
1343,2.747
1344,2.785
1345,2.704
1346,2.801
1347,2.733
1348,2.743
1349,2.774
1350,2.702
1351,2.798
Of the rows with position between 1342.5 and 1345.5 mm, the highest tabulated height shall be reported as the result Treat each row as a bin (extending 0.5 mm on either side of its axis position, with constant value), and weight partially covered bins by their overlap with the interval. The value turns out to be 2.785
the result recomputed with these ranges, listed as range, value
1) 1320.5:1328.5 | 2.08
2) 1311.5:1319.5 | 1.774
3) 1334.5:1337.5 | 2.678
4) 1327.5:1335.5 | 2.613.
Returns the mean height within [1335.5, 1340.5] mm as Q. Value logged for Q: 2.68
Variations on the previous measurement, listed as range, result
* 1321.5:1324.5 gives 1.54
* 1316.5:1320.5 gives 1.34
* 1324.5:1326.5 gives 1.8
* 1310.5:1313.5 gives 1.8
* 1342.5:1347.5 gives 2.75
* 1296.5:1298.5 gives 3.38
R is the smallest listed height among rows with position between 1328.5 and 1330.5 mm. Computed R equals 2.187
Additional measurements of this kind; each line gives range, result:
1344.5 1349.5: 2.704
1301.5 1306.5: 2.884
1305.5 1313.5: 1.663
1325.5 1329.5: 1.88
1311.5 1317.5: 1.373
